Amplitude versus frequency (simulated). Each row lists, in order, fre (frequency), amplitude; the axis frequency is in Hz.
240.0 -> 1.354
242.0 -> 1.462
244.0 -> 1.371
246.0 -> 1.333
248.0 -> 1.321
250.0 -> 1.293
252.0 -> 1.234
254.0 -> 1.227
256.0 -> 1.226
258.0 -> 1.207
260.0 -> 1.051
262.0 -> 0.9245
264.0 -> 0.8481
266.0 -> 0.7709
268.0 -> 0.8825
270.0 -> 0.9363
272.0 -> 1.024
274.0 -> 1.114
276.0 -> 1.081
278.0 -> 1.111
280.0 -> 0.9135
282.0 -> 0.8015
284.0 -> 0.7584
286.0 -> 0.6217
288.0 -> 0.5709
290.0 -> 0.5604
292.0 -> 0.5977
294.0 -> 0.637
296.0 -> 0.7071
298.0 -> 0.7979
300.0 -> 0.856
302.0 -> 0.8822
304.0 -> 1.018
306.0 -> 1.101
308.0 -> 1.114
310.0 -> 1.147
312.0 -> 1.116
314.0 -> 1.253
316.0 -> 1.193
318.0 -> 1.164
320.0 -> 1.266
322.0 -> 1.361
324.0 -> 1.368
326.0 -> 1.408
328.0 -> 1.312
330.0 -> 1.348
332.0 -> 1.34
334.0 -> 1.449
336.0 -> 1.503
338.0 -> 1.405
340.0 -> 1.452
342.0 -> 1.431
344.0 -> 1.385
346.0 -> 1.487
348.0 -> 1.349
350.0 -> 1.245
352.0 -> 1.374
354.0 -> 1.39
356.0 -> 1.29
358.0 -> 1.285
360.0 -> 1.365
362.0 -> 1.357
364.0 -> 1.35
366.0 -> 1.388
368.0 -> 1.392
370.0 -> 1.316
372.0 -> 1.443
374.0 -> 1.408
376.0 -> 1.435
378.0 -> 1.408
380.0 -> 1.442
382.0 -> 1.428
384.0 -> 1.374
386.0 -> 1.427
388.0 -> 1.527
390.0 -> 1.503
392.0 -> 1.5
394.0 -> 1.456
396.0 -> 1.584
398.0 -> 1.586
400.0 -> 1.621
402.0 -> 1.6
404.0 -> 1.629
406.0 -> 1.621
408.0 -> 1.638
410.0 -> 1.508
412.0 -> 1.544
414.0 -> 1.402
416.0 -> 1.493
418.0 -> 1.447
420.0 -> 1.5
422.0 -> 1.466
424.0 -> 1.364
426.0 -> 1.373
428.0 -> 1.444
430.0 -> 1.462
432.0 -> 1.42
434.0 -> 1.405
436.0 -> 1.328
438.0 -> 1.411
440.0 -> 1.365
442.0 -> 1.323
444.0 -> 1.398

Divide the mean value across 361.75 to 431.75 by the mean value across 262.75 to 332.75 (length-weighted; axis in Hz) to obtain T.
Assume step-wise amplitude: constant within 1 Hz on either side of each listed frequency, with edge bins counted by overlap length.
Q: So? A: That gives 1.47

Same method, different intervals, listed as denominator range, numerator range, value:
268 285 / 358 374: 1.42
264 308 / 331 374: 1.62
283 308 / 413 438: 1.84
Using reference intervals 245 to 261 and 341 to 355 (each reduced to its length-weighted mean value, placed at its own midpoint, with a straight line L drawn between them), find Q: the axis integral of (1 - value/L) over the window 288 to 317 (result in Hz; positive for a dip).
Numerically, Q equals 8.8 Hz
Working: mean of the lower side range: 1.24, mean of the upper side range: 1.38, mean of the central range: 0.915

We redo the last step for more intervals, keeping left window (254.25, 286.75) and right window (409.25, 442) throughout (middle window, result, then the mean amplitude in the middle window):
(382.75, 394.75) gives -1.3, 1.46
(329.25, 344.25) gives -3.3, 1.42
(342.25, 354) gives -1.7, 1.37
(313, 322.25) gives -1.1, 1.24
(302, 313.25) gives -0.1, 1.08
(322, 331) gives -1.8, 1.36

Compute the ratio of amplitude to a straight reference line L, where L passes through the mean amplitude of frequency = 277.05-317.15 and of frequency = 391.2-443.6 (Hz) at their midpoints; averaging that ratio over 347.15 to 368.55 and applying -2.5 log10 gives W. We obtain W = -0.134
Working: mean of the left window 0.889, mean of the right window 1.48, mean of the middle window 1.34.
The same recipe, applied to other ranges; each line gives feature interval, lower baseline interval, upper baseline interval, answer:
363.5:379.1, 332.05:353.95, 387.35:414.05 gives 0.06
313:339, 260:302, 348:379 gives -0.19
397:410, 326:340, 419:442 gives -0.15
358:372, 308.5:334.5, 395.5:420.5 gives 0.04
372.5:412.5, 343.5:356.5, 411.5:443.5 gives -0.09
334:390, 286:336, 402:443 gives -0.13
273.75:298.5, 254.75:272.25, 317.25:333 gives 0.37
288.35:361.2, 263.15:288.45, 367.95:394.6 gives -0.03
